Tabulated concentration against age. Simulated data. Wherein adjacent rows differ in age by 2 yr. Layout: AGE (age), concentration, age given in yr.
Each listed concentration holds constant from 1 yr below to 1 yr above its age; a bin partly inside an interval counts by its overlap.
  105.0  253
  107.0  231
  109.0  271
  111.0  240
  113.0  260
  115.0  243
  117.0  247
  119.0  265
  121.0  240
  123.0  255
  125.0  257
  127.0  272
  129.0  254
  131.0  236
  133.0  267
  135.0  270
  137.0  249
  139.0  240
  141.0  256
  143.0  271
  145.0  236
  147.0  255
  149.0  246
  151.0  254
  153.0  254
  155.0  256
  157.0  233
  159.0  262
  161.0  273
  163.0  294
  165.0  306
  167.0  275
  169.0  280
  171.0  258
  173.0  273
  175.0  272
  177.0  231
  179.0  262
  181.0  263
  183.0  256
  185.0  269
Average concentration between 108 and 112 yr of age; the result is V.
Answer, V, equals 256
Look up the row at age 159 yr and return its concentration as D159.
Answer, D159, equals 262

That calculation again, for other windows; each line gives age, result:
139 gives 240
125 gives 257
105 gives 253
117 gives 247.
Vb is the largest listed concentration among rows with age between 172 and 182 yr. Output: 273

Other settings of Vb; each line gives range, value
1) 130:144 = 271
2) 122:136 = 272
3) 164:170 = 306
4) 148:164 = 294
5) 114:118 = 247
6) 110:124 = 265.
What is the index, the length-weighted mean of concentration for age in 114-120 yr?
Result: 252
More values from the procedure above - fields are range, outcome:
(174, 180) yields 255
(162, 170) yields 289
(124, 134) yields 257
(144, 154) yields 249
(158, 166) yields 284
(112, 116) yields 252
